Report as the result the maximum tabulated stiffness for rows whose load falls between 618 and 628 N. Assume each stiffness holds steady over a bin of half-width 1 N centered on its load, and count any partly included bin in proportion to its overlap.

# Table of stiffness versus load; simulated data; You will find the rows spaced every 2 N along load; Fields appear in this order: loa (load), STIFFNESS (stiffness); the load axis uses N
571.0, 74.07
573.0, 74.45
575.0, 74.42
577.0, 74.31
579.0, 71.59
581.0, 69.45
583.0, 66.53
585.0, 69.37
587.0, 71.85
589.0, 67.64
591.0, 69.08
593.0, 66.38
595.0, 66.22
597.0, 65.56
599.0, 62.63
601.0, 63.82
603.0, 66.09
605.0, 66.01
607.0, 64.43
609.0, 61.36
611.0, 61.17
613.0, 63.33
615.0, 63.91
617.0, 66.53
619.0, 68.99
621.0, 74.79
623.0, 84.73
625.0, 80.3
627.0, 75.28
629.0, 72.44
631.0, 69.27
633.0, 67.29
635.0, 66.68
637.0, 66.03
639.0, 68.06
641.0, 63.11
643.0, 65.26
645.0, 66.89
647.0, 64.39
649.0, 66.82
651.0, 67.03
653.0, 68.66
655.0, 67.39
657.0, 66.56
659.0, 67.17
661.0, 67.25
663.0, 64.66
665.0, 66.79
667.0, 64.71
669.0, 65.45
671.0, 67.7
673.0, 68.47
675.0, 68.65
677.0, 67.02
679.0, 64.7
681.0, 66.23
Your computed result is 84.73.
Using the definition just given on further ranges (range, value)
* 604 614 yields 66.01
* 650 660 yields 68.66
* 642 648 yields 66.89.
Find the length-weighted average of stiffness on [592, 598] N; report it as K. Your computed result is 66.1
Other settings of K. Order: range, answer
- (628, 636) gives 68.9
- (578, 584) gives 69.2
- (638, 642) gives 65.6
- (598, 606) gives 64.6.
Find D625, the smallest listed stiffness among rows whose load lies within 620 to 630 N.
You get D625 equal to 72.44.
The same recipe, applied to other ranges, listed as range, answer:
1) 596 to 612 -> 61.17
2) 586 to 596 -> 66.22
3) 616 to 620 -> 66.53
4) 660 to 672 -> 64.66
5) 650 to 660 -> 66.56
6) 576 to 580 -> 71.59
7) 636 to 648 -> 63.11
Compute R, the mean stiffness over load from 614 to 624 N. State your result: 71.8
